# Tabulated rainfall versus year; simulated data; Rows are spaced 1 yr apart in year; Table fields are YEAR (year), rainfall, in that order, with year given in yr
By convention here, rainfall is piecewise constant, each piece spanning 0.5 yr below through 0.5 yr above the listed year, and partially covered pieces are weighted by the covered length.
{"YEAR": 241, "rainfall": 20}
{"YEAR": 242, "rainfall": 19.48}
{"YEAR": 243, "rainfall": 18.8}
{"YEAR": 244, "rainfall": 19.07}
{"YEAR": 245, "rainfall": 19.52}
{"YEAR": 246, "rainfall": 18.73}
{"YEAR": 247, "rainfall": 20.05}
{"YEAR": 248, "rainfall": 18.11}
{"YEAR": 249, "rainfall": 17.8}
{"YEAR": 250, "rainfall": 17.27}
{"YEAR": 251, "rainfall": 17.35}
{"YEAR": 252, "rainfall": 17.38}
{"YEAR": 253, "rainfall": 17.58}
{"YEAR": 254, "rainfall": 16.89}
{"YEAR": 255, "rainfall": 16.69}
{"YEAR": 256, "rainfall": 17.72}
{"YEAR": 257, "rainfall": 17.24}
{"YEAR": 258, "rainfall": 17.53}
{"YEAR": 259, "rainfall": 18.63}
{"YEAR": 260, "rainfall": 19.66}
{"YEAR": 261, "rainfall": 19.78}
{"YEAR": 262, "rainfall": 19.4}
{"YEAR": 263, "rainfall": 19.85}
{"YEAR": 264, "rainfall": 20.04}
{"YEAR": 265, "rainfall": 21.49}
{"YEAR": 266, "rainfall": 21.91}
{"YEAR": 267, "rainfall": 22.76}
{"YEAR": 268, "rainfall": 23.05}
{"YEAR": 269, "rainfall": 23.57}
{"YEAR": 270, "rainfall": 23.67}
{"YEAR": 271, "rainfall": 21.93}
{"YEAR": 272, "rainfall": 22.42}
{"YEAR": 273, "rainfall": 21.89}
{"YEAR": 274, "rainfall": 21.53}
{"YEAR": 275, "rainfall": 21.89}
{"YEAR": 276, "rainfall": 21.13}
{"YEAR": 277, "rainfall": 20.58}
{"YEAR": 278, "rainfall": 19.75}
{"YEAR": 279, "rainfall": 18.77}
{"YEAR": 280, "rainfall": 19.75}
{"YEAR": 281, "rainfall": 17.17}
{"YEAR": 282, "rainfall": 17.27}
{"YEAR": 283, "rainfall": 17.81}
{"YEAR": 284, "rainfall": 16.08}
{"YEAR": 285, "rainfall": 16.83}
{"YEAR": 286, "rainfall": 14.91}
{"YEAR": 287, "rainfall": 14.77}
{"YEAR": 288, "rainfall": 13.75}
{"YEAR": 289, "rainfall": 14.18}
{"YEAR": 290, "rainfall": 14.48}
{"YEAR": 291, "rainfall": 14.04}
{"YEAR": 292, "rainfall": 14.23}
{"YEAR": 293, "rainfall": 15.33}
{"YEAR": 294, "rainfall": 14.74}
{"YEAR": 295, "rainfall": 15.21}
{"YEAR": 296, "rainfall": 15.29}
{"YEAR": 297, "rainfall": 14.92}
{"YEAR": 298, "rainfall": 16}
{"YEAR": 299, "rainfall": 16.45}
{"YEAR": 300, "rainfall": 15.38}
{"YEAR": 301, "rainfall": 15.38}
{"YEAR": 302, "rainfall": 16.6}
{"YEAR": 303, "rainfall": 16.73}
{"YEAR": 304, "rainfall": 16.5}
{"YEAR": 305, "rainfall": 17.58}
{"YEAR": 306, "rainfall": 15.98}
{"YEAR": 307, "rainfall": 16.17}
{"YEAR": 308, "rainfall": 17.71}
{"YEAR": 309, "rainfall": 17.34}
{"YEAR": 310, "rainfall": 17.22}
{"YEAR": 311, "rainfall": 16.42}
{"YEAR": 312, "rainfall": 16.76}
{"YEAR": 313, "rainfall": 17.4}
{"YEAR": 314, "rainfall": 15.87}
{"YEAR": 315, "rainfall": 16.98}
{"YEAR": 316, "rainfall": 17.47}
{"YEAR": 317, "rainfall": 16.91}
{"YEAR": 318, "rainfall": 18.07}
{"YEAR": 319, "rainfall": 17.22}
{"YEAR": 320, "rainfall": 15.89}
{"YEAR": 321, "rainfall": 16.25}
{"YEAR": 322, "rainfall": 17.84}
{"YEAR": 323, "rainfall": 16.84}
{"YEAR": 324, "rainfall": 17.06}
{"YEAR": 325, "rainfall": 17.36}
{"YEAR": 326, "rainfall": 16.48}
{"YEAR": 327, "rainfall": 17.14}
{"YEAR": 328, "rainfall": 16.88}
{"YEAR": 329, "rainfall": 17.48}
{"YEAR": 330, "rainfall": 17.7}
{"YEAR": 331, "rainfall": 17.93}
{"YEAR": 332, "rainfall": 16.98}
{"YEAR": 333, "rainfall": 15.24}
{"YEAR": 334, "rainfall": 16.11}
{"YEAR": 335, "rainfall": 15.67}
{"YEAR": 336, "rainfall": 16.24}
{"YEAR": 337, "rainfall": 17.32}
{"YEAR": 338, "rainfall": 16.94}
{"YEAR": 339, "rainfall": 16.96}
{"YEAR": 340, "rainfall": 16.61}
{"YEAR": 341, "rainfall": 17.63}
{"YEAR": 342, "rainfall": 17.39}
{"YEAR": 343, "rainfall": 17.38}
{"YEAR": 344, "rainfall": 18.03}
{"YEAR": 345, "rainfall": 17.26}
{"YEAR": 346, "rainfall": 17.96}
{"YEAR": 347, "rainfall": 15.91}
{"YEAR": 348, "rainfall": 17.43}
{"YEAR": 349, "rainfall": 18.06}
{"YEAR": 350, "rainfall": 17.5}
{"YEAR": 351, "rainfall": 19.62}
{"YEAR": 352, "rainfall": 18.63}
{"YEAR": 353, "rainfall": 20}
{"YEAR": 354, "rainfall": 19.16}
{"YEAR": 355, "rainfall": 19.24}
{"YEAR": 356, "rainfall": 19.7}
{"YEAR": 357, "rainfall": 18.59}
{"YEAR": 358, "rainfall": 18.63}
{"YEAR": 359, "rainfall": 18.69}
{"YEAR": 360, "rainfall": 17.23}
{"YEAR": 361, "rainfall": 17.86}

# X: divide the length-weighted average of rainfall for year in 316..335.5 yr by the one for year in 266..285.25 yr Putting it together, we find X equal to 0.8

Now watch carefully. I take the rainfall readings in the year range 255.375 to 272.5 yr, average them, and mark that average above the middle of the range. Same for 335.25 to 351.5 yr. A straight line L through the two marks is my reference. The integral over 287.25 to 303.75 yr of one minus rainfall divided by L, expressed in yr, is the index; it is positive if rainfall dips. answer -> 3.5 yr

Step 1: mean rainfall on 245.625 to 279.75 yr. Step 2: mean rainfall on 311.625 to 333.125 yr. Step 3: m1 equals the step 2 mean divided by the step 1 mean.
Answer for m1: 0.9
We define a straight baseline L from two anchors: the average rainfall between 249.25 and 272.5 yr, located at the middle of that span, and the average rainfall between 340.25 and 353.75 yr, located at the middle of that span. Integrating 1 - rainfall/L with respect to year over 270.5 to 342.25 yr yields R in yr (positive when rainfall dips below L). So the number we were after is 6.6 yr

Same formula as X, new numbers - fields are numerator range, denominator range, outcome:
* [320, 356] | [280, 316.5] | 1.08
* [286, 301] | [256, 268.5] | 0.75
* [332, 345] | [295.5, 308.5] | 1.04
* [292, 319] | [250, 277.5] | 0.82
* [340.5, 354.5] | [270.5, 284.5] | 0.91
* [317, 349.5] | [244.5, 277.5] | 0.86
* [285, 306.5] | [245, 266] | 0.83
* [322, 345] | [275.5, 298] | 1.04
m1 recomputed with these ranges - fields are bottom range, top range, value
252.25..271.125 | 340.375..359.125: 0.92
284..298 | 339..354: 1.20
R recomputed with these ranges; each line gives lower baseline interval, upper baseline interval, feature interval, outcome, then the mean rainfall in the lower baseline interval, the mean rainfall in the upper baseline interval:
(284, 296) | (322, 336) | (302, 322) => -1.1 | 14.8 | 16.9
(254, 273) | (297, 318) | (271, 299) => 2.0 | 20.4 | 16.6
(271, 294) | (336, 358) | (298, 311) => 0.9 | 17.7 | 17.9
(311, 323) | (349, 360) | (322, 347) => 1.1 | 16.9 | 18.9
